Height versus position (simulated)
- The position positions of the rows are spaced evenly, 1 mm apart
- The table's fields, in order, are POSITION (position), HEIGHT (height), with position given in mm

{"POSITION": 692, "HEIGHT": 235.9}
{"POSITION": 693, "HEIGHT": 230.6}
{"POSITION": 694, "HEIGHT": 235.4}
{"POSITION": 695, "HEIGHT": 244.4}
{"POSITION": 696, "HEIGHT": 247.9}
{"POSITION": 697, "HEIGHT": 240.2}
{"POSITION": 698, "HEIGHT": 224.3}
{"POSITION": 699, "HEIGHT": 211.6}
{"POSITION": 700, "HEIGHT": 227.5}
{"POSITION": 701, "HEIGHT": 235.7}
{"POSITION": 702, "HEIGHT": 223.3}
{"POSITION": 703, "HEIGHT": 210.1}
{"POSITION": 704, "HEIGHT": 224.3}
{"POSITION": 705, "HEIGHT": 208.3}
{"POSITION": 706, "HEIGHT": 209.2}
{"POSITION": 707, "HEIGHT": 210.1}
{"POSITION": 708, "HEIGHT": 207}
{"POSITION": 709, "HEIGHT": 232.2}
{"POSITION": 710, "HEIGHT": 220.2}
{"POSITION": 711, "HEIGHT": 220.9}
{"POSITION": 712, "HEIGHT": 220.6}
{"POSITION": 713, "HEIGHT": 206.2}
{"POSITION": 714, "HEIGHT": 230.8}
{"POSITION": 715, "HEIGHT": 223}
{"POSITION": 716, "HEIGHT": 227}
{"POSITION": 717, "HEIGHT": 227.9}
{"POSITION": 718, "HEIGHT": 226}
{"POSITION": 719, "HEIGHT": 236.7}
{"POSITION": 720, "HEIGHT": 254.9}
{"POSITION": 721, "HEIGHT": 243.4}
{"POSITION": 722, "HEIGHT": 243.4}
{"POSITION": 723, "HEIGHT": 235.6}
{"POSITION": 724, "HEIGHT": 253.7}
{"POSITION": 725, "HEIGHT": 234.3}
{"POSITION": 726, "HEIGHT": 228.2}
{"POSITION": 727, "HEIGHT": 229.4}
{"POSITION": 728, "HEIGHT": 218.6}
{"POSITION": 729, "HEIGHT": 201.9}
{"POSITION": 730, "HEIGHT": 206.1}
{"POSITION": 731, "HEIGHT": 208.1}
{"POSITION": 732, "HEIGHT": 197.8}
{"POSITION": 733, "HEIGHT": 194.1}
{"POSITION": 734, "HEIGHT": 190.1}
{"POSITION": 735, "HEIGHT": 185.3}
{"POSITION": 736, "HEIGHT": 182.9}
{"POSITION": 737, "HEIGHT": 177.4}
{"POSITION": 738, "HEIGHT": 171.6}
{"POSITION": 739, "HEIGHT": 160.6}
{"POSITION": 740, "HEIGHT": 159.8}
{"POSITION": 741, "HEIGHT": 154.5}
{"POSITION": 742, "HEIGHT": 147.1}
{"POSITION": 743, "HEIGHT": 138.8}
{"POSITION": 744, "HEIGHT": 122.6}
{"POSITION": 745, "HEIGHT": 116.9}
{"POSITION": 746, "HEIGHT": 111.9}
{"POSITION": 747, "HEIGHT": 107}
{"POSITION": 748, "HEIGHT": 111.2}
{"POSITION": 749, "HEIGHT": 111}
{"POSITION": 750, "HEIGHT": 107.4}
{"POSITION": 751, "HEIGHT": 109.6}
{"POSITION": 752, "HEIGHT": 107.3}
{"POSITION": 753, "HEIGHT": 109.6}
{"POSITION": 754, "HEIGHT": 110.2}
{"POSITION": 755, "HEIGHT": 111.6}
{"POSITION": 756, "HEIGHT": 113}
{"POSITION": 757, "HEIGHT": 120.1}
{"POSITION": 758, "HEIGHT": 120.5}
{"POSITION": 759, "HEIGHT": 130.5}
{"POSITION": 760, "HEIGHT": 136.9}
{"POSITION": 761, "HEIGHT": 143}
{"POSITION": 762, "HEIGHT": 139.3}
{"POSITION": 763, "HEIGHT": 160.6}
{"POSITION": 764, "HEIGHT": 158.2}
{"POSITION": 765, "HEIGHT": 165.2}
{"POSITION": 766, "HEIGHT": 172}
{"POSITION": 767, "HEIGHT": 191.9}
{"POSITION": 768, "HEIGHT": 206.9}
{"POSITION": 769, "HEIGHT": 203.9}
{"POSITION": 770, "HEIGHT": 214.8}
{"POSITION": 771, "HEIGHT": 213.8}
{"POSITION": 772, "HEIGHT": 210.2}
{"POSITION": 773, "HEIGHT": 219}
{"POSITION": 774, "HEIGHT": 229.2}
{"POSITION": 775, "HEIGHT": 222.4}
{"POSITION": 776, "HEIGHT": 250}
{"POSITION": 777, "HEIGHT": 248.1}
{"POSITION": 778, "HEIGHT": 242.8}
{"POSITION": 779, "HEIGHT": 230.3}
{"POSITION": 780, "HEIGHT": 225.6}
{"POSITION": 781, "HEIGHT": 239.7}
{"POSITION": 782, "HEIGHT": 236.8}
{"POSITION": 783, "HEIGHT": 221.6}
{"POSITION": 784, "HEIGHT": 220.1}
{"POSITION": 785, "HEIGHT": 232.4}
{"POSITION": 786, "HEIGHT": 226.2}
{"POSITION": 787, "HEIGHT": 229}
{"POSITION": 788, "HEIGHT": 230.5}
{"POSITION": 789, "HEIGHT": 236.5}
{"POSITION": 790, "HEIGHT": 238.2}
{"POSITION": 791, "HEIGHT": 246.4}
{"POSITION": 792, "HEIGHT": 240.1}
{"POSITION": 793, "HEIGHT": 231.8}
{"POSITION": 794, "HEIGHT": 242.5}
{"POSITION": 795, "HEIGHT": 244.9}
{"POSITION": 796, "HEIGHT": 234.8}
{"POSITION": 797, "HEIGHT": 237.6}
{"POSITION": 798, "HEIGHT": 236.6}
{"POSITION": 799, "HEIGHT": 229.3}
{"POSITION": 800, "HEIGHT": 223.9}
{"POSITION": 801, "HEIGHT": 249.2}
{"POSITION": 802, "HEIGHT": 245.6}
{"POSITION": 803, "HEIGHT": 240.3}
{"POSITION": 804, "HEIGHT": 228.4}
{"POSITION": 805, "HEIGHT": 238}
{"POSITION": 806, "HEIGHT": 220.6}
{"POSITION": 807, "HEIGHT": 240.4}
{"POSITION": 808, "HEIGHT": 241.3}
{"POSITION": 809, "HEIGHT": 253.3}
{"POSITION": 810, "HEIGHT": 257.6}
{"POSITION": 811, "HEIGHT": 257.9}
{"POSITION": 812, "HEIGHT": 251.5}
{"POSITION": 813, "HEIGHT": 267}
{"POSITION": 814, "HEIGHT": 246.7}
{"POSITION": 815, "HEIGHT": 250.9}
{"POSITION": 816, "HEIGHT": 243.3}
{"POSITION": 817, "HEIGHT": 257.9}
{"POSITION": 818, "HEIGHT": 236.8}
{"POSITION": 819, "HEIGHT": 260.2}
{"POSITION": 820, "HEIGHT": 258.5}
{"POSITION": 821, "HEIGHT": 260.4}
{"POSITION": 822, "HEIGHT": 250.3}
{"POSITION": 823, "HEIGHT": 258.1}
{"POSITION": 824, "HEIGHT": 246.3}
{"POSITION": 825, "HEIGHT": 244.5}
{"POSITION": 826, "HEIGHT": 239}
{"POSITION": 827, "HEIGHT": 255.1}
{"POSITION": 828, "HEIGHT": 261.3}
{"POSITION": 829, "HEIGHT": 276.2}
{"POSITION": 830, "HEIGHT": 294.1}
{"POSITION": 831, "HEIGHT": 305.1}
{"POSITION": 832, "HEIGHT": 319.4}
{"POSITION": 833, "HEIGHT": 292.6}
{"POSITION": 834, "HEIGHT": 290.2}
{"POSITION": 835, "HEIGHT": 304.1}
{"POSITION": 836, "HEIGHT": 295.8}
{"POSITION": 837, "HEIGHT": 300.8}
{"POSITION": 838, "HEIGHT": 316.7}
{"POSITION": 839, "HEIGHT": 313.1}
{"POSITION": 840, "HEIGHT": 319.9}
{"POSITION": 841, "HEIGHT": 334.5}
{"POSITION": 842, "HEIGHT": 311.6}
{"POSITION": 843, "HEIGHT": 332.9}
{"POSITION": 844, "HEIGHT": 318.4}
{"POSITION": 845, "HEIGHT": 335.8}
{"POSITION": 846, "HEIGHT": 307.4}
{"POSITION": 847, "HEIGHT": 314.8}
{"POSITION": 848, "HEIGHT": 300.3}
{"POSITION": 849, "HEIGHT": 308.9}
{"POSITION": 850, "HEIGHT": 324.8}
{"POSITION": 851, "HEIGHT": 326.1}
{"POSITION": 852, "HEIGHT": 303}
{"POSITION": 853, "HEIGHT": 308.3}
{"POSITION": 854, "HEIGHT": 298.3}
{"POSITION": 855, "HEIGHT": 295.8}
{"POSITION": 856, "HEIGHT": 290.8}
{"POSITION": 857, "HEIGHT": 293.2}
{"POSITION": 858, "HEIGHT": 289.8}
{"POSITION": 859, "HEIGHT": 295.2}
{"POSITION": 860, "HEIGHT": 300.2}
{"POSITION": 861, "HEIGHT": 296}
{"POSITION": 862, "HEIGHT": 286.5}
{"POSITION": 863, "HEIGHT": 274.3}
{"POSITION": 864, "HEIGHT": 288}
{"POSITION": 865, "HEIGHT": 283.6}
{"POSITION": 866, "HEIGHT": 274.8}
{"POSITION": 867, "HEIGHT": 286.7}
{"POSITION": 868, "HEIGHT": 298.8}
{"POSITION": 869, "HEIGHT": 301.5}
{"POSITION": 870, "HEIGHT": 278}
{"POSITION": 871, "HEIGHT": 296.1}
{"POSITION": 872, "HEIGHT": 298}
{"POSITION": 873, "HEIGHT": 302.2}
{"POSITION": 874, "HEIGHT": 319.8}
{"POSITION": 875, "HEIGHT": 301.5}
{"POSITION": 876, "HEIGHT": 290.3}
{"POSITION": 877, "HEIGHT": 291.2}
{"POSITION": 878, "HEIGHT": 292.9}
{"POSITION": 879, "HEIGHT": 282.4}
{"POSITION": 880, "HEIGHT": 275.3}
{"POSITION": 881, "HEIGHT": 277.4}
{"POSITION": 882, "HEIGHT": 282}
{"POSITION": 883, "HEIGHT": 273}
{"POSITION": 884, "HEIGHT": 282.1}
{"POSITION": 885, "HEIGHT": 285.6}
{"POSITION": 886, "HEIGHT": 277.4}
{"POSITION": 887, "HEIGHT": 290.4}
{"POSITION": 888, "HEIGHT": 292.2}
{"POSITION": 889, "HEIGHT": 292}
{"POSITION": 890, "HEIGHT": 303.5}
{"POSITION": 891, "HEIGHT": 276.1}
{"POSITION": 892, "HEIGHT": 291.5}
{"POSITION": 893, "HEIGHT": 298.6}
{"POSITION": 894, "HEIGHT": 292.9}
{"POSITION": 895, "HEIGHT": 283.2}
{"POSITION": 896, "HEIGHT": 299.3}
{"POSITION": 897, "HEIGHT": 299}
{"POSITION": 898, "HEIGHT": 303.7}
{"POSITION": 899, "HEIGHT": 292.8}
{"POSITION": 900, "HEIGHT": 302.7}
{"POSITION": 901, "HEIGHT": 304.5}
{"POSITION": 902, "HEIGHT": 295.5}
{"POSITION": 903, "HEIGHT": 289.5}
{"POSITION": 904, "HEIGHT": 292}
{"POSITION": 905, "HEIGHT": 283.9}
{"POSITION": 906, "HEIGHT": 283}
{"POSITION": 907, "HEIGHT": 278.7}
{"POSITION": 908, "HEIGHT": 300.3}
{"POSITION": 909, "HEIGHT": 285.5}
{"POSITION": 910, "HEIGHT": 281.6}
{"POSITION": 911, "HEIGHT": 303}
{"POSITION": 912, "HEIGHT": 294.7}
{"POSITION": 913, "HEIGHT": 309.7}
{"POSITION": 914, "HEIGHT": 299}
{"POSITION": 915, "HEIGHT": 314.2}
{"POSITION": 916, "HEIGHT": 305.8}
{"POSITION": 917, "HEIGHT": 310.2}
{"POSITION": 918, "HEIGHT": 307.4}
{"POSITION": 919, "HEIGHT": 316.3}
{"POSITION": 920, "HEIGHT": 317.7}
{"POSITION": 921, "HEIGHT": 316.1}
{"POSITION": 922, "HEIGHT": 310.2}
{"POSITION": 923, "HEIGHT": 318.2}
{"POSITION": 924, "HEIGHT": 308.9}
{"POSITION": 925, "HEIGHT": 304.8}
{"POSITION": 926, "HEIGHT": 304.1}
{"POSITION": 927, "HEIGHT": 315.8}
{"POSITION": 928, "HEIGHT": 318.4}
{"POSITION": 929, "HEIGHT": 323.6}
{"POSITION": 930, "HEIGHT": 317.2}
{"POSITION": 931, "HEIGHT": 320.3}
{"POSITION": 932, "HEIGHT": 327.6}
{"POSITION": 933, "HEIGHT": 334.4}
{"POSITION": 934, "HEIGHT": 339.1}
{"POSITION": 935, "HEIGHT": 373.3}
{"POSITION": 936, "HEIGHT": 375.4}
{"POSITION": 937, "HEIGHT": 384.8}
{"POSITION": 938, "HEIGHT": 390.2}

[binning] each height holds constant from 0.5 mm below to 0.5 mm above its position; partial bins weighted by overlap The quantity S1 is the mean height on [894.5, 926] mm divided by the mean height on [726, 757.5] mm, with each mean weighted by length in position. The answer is 1.97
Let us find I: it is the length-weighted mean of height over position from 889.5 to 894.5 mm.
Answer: 293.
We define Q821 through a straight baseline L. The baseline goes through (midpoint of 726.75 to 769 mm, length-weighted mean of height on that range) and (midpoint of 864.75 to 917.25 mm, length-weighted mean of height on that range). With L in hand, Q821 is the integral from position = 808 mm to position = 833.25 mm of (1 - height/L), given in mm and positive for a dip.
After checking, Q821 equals -4.2 mm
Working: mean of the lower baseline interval 153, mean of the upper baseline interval 292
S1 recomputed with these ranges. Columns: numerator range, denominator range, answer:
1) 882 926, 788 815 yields 1.23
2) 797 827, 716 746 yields 1.25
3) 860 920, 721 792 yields 1.58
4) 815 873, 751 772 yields 1.91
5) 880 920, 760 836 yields 1.24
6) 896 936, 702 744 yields 1.48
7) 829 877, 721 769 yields 1.85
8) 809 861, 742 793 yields 1.60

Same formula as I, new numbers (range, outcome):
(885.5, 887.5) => 284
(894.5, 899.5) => 296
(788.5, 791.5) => 240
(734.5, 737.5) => 182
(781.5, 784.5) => 226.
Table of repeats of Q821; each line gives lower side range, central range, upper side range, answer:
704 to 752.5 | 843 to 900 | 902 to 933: -3.8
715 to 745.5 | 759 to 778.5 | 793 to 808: 2.3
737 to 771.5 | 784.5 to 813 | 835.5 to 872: -3.3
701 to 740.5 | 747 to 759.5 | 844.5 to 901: 6.4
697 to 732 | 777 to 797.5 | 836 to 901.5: 1.9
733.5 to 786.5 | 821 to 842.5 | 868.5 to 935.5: -4.5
